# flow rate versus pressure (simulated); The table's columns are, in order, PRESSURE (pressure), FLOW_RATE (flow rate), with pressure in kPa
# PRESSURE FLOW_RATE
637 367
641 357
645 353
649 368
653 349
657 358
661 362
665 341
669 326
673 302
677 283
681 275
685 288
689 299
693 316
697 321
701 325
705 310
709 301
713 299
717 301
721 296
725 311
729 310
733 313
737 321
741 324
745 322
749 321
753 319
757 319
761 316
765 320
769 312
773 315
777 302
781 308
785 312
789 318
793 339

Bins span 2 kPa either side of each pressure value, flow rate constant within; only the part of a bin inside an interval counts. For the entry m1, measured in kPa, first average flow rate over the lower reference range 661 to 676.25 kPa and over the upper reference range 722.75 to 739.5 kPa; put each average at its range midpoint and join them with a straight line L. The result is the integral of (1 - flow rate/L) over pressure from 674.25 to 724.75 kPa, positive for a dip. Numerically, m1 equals 2.8 kPa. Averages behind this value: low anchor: 325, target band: 302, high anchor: 314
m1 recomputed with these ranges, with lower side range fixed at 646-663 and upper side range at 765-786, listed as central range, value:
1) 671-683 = 2.2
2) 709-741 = 2.2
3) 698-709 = 0.8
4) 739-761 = 0.0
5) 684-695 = 1.4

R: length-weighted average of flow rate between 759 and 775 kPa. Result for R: 316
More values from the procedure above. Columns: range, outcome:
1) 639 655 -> 357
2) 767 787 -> 310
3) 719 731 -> 306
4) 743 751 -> 322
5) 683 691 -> 294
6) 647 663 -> 359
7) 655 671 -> 347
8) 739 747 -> 323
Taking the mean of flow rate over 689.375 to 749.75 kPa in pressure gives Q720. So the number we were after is 312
